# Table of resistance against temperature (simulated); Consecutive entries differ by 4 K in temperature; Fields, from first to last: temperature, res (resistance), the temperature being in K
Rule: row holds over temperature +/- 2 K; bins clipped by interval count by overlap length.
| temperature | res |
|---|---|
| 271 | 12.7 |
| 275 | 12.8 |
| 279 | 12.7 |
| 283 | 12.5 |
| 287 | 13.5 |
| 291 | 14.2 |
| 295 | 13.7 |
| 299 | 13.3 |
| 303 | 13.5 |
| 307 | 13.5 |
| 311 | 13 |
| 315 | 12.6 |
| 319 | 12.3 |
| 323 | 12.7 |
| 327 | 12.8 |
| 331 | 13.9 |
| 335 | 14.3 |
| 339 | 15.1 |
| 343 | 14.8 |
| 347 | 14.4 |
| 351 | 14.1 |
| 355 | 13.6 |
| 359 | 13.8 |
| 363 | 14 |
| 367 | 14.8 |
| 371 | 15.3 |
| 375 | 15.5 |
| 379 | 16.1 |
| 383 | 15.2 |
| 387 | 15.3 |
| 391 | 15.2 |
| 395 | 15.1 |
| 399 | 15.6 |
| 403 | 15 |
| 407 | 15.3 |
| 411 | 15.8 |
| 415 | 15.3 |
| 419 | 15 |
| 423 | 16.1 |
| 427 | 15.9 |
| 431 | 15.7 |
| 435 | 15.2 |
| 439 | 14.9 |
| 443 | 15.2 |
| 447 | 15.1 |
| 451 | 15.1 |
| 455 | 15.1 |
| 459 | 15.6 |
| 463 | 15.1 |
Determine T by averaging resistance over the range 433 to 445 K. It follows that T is 15.1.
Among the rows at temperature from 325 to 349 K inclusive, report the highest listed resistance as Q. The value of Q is 15.1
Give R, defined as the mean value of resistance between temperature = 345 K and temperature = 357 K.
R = 14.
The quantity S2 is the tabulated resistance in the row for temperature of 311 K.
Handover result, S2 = 13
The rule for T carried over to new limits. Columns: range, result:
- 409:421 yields 15.4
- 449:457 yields 15.1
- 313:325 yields 12.5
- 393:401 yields 15.3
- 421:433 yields 15.9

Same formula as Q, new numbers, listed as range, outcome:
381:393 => 15.3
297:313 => 13.5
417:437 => 16.1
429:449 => 15.7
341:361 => 14.8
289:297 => 14.2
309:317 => 13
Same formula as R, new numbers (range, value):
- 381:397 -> 15.2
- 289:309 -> 13.6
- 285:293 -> 13.8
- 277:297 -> 13.3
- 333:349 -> 14.7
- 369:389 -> 15.5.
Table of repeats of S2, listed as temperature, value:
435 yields 15.2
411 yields 15.8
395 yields 15.1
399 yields 15.6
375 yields 15.5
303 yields 13.5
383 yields 15.2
